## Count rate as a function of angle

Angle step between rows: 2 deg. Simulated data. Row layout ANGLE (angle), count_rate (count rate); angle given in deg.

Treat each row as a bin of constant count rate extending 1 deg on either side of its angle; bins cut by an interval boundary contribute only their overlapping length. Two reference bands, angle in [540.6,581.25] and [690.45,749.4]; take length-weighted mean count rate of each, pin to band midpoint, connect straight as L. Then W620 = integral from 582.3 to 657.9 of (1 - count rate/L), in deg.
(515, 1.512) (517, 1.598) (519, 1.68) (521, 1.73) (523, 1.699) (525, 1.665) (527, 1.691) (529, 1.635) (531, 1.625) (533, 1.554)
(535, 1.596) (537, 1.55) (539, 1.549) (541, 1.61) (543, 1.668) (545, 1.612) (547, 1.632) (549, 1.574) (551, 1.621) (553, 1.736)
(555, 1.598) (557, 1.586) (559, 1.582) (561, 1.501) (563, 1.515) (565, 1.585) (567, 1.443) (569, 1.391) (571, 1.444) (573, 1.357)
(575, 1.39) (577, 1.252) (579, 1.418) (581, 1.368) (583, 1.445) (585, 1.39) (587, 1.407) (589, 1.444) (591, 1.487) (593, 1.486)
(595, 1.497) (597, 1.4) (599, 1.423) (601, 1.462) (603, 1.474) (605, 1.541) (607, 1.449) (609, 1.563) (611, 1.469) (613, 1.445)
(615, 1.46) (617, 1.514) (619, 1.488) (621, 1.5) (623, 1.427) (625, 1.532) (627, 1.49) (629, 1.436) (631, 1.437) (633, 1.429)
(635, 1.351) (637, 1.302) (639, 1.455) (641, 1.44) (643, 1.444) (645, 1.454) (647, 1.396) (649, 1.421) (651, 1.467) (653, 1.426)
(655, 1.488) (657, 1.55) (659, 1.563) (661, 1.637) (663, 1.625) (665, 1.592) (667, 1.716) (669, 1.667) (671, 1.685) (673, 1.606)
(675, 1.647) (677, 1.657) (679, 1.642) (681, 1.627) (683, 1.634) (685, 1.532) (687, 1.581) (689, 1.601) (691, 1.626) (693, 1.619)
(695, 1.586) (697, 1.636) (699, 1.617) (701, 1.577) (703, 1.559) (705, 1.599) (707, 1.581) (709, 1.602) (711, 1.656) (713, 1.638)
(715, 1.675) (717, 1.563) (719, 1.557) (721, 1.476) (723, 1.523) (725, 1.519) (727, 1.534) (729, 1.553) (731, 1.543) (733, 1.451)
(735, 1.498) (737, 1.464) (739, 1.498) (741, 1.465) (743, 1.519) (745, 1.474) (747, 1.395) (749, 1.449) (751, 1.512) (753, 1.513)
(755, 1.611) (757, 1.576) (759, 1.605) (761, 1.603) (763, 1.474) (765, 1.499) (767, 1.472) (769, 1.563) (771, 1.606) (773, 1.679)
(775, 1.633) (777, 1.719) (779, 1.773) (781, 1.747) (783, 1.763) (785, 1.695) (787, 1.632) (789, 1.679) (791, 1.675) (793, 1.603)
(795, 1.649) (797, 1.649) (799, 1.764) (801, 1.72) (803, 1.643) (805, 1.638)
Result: 3.73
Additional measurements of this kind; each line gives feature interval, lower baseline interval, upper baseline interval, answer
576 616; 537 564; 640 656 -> 2.1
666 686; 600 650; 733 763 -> -2.2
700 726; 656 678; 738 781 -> 0.3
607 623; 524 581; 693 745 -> 0.7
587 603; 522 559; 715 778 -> 1.4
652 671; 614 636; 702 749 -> -1.3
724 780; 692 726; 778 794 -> 3.6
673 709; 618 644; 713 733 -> -2.3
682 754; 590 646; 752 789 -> 0.6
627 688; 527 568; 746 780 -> 1.9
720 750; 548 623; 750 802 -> 2.0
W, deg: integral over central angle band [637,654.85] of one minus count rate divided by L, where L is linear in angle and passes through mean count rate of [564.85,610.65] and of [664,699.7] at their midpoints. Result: 1.4 deg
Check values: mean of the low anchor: 1.44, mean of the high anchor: 1.63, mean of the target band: 1.43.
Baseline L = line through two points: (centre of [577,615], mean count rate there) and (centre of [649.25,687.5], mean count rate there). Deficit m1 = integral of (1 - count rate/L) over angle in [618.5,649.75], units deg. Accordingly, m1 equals 1.8 deg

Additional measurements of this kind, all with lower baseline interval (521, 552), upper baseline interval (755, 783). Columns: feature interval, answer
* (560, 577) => 1.9 deg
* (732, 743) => 0.9 deg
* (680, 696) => 0.2 deg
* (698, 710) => 0.2 deg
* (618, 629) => 0.9 deg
